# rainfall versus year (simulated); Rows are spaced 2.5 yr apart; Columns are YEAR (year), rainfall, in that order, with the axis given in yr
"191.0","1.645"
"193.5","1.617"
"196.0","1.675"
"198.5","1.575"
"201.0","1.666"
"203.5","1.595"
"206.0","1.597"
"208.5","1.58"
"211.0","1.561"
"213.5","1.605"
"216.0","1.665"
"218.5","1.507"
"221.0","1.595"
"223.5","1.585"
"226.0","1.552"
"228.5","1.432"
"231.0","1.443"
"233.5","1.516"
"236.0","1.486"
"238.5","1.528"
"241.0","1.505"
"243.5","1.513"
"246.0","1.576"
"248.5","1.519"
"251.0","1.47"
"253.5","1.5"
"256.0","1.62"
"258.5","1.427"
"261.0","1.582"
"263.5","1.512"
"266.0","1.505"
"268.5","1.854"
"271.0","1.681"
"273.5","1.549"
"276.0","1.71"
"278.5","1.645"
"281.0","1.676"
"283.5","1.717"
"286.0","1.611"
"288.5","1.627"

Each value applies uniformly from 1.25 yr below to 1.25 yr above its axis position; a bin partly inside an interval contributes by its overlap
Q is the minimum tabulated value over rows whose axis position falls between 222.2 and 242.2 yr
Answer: 1.432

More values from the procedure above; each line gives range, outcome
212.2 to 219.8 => 1.507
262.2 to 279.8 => 1.505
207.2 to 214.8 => 1.561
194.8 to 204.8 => 1.575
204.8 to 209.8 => 1.58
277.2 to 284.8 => 1.645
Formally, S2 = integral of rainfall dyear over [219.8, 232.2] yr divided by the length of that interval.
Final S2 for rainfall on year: 1.52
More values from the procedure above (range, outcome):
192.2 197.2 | 1.65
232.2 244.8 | 1.51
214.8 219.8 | 1.59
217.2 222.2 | 1.55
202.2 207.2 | 1.6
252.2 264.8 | 1.53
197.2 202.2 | 1.62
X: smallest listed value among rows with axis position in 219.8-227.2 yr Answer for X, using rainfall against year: 1.552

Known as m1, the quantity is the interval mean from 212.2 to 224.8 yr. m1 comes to 1.59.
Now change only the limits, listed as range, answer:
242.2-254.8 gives 1.52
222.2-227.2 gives 1.57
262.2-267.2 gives 1.51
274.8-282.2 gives 1.68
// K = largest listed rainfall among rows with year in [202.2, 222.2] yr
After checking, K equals 1.665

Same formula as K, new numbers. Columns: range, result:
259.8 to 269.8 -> 1.854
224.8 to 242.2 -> 1.552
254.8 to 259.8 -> 1.62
